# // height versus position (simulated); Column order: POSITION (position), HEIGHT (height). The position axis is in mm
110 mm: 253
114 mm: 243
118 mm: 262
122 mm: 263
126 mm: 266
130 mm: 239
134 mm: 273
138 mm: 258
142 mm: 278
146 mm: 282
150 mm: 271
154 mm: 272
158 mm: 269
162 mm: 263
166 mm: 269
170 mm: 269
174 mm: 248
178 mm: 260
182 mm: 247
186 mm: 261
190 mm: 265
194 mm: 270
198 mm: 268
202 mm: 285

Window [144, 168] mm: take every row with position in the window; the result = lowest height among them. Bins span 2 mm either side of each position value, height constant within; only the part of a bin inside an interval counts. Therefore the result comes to 263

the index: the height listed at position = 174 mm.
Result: 248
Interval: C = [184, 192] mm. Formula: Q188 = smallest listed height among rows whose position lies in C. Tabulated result 261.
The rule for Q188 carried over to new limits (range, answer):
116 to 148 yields 239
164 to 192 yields 247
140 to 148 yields 278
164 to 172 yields 269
